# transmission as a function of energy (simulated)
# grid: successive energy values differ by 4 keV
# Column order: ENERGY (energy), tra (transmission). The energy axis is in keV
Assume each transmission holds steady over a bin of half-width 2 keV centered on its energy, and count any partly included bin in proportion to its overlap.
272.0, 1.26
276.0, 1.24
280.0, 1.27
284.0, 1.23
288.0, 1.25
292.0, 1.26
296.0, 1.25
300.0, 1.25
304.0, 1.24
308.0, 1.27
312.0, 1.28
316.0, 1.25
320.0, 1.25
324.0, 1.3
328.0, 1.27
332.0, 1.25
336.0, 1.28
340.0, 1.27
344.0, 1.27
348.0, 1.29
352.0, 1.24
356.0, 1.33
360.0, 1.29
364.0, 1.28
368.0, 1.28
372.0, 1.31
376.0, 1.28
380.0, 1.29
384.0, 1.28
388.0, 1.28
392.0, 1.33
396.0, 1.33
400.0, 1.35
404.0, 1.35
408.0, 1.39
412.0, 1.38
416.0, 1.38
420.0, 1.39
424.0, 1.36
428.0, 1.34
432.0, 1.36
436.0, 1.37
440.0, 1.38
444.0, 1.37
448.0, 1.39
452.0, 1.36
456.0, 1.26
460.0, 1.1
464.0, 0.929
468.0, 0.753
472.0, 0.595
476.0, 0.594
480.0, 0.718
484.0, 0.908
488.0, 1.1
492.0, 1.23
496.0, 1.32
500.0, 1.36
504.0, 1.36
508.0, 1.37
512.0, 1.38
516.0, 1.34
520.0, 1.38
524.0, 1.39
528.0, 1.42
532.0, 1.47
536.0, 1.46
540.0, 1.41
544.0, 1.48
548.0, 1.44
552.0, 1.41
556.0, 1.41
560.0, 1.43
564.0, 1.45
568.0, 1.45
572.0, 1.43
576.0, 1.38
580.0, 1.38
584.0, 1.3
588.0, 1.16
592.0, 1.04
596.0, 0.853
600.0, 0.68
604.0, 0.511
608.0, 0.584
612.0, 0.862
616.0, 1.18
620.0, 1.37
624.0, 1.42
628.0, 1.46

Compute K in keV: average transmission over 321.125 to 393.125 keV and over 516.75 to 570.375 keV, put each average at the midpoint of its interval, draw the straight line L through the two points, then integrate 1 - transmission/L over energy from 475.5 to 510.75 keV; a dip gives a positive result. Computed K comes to 6.5 keV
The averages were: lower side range 1.28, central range 1.13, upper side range 1.43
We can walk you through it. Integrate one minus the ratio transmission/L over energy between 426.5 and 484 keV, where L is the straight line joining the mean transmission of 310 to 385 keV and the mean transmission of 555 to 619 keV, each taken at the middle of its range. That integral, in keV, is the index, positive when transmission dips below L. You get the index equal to 5.44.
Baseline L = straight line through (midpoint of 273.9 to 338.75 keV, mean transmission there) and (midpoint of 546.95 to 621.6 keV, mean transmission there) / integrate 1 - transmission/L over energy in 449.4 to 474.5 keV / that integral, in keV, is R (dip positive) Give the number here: 4.3 keV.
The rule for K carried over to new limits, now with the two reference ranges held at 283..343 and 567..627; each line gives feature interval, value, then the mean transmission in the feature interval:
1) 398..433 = -4.7 keV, 1.37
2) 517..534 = -3.9 keV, 1.41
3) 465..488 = 8.1 keV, 0.757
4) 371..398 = -1.7 keV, 1.3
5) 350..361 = -0.4 keV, 1.29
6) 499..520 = -3.8 keV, 1.36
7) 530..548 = -5.0 keV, 1.45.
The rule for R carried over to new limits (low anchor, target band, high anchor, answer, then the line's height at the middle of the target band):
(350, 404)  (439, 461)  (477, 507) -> -2.3 keV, 1.19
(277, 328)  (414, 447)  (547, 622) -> -4.1 keV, 1.22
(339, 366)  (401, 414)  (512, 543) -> -0.5 keV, 1.32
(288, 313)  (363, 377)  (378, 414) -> 0.2 keV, 1.31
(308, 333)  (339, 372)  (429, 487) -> -1.7 keV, 1.22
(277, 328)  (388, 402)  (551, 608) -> -1.1 keV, 1.23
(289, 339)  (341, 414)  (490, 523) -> -1.0 keV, 1.29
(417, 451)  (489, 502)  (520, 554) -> 1.1 keV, 1.41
